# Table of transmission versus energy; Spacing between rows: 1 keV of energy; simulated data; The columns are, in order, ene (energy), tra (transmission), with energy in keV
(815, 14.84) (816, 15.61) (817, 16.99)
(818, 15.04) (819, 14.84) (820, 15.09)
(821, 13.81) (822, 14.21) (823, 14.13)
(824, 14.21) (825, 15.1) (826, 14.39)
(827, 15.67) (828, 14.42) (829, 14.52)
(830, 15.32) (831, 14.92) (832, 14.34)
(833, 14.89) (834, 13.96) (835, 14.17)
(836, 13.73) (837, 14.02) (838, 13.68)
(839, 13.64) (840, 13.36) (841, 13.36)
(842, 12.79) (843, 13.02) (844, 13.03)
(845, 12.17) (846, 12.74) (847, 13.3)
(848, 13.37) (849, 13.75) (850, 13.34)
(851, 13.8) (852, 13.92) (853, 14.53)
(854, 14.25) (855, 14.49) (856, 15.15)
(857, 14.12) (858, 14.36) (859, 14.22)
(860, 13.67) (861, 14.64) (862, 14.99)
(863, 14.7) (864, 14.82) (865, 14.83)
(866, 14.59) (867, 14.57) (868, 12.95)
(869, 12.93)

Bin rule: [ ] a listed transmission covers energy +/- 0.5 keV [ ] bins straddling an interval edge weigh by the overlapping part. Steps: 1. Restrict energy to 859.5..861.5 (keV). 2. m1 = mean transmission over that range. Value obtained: 14.2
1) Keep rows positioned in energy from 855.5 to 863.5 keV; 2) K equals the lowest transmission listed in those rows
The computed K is 13.67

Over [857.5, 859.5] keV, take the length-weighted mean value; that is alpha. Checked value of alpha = 14.3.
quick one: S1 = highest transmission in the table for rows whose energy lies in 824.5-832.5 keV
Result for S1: 15.67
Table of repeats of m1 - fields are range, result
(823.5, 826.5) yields 14.6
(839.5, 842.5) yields 13.2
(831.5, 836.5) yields 14.2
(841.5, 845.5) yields 12.8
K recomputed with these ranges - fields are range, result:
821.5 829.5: 14.13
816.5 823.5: 13.81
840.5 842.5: 12.79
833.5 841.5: 13.36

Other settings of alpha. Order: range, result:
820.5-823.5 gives 14.1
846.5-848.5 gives 13.3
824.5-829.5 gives 14.8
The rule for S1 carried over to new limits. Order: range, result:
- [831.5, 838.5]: 14.89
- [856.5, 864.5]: 14.99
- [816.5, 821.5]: 16.99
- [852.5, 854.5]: 14.53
